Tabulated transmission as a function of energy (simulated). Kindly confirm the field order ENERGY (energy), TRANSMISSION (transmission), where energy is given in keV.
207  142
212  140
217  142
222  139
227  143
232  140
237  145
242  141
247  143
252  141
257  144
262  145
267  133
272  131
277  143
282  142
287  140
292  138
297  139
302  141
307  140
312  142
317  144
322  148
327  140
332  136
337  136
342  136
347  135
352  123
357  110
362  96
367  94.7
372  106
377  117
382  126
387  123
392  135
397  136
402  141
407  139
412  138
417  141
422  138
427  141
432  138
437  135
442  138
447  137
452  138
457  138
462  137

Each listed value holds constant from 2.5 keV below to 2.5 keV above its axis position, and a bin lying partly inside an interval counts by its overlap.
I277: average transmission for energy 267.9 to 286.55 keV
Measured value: 138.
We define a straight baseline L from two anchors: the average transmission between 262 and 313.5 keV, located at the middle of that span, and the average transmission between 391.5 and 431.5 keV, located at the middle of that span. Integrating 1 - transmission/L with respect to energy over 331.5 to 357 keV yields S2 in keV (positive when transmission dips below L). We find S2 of 1.5 keV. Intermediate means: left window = 139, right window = 139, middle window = 131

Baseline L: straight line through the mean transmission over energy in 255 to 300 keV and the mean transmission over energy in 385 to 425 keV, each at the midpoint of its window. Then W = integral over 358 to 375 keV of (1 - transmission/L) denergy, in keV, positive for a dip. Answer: 4.6 keV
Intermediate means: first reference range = 139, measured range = 100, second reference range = 137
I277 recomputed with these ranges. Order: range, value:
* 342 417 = 124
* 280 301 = 140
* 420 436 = 139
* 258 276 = 138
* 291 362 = 135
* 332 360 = 128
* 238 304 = 140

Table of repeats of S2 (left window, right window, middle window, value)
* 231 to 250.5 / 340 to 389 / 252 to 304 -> -2.0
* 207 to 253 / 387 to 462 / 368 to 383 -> 2.7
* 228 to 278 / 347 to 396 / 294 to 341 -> -4.9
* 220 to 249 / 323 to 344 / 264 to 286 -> 0.4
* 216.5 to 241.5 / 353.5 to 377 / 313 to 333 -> -4.6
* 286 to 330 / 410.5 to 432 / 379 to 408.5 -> 1.5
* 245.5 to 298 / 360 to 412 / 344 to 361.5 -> 1.0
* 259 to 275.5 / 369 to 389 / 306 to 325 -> -2.3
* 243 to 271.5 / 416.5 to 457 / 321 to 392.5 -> 8.2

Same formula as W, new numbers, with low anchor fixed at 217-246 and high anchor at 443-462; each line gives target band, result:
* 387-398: 0.5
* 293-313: 0.0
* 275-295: 0.0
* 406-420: -0.1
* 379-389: 1.1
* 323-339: 0.2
